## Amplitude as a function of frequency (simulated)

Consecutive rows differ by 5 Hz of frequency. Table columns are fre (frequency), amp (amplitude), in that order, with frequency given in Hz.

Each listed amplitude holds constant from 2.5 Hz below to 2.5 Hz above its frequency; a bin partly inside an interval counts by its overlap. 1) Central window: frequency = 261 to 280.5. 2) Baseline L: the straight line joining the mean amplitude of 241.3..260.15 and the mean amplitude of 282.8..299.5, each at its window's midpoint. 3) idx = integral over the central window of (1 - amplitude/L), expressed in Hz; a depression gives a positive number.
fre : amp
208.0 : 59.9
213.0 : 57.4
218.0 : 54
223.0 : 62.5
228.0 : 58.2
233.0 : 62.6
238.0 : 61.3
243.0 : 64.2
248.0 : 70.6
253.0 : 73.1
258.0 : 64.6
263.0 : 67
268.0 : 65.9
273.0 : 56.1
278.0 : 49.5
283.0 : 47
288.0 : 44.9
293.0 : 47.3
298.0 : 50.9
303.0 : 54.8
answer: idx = -0.41 Hz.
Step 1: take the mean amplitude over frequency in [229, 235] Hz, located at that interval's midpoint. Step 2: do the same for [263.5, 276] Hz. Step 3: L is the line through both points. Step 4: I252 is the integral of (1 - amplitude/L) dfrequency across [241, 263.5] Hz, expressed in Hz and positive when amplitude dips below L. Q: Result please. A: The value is -2.4 Hz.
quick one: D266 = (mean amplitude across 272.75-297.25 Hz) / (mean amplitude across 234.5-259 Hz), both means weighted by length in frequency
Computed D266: 0.73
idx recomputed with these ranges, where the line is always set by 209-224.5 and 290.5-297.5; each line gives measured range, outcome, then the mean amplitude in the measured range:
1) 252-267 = -4.3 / 67.5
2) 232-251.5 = -3.8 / 65.3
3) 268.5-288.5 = -0.5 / 51.5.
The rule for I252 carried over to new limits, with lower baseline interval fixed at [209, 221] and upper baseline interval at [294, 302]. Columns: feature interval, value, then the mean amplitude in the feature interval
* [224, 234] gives -0.9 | 60.4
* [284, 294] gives 1.1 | 46.1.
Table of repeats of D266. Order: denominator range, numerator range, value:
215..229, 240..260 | 1.17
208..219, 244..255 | 1.24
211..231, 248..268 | 1.17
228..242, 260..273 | 1.05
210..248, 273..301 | 0.80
